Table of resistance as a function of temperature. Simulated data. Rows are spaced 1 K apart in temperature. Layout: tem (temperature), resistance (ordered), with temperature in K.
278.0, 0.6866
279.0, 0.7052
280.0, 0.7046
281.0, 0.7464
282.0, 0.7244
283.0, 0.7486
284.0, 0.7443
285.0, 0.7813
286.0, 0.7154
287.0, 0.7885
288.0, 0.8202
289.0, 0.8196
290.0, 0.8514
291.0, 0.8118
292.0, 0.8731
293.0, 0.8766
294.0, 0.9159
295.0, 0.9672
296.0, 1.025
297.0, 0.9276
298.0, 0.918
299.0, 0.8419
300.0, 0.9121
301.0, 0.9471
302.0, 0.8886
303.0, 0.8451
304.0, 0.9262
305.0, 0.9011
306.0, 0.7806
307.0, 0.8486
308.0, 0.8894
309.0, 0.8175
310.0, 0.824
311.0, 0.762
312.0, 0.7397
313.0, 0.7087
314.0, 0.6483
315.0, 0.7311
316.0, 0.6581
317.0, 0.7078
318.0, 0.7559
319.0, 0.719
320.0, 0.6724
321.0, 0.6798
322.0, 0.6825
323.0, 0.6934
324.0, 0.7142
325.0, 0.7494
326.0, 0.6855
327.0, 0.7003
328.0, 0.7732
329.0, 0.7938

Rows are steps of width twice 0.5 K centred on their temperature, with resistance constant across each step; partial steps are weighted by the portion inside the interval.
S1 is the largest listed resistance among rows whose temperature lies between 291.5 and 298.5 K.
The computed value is 1.025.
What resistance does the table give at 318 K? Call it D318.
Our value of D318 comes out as 0.7559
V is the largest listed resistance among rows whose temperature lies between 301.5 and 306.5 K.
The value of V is 0.9262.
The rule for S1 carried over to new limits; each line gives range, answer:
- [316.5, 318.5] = 0.7559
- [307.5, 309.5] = 0.8894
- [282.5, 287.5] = 0.7885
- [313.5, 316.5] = 0.7311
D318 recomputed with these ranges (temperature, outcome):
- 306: 0.7806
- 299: 0.8419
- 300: 0.9121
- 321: 0.6798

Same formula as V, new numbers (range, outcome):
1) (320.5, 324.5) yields 0.7142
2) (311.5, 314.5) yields 0.7397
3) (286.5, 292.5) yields 0.8731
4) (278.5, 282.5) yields 0.7464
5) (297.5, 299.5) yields 0.918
